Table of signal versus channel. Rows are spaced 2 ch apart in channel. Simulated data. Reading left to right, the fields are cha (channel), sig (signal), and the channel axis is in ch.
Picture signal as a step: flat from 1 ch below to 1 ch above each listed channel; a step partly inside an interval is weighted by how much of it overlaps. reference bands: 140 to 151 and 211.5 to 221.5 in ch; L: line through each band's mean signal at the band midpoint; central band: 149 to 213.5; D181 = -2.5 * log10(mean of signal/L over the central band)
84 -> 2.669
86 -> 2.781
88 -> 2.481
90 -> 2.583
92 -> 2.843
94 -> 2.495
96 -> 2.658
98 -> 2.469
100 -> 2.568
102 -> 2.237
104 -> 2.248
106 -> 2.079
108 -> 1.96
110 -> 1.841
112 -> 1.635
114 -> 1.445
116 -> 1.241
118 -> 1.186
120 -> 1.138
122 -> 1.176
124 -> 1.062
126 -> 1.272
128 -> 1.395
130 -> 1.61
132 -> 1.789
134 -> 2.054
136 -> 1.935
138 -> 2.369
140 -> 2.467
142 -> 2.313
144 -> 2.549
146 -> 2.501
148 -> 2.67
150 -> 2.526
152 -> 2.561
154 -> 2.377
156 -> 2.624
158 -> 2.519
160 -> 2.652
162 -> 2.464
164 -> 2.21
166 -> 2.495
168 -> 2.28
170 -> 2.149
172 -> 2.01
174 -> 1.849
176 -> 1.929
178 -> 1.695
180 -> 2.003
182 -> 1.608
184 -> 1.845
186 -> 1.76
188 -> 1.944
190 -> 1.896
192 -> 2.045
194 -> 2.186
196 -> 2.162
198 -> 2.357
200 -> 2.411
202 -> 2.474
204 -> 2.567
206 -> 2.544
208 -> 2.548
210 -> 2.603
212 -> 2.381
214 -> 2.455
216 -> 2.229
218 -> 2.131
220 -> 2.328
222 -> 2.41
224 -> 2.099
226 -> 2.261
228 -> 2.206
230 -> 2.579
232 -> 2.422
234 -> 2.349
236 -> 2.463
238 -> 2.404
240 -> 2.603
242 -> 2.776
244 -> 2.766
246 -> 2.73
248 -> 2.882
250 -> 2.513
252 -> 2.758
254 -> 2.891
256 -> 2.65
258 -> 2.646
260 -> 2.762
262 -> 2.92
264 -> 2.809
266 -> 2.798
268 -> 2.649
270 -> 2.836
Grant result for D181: 0.08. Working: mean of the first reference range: 2.51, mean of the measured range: 2.24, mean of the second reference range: 2.31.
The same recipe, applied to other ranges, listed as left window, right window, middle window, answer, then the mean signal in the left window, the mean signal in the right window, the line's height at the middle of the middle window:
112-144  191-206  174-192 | 0.18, 1.66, 2.33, 2.18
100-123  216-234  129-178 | -0.19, 1.69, 2.3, 1.92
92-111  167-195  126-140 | 0.16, 2.31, 1.94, 2.17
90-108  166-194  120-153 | 0.11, 2.43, 1.95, 2.21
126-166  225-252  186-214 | 0.06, 2.27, 2.54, 2.43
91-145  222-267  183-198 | 0.16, 1.93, 2.6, 2.31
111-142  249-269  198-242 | 0.00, 1.61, 2.74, 2.41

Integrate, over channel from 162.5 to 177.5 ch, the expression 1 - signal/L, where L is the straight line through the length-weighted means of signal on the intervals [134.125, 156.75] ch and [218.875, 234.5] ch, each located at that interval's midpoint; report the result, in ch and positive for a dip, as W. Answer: 1.69 ch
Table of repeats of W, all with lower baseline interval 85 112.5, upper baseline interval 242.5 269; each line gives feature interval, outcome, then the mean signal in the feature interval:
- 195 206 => 0.9 ch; 2.41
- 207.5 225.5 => 2.1 ch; 2.35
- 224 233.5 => 1.2 ch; 2.34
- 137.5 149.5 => -0.1 ch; 2.48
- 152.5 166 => 0.2 ch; 2.48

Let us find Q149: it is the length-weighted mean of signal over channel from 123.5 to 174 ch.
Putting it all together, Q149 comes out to 2.2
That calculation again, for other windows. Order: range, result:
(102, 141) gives 1.69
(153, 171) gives 2.42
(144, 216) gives 2.27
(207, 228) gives 2.34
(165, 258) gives 2.32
